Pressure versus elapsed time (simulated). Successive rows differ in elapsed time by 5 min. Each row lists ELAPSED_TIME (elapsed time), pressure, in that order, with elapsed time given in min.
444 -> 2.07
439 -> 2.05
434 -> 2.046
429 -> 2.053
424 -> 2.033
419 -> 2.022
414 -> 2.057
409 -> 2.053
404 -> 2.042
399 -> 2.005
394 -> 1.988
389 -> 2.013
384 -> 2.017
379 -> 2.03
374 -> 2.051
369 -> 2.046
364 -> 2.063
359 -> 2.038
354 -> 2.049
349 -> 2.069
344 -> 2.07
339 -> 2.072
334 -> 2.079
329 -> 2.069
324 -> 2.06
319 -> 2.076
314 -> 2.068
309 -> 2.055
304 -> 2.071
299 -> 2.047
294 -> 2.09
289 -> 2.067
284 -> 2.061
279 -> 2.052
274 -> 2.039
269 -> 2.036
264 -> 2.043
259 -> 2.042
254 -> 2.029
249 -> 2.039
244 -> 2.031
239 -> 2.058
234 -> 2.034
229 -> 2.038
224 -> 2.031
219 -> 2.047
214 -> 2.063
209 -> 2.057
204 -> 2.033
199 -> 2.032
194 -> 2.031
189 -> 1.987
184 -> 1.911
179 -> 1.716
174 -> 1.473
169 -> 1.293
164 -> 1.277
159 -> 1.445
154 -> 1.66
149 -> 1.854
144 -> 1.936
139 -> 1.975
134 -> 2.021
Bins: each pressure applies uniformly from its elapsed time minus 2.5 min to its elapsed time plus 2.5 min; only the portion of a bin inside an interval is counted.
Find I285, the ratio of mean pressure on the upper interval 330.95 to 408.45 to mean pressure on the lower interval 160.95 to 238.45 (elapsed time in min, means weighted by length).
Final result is 1.1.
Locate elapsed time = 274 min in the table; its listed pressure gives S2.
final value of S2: 2.039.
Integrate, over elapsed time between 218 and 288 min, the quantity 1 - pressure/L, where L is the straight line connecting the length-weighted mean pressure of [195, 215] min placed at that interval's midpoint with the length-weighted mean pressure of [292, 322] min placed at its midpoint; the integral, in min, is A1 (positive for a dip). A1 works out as 0.4 min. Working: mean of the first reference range 2.04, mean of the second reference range 2.07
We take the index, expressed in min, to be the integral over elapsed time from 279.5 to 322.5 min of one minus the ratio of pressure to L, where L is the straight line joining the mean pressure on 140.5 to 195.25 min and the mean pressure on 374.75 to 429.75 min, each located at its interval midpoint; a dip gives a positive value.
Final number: -4.2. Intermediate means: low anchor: 1.69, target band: 2.07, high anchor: 2.03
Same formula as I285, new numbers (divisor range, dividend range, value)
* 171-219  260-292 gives 1.07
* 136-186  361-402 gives 1.22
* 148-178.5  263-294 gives 1.37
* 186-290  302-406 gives 1.00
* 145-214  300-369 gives 1.17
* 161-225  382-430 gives 1.11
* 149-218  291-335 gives 1.16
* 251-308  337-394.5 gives 1.00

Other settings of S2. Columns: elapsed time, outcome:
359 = 2.038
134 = 2.021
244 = 2.031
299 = 2.047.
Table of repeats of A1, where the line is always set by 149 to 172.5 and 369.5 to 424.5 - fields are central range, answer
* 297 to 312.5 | -2.1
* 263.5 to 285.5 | -3.9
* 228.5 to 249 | -4.8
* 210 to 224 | -3.9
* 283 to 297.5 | -2.4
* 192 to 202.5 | -3.2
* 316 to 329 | -1.5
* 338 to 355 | -1.4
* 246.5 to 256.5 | -2.1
